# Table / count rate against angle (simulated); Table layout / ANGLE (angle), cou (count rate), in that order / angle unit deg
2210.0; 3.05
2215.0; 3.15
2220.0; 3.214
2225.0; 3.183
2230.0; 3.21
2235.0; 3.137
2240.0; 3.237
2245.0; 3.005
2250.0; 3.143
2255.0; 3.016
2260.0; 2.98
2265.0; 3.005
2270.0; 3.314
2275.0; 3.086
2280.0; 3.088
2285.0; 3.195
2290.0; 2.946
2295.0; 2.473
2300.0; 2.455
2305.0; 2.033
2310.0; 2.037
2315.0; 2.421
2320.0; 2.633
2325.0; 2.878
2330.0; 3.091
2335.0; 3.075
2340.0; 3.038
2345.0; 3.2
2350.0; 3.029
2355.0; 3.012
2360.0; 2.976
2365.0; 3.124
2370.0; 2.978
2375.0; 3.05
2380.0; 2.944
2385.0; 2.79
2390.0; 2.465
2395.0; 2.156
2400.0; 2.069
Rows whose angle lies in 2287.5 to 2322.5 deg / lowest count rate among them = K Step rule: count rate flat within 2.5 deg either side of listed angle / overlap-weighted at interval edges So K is 2.033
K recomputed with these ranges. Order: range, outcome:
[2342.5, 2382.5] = 2.944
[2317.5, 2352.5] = 2.633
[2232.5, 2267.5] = 2.98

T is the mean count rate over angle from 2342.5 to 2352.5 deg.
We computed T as 3.11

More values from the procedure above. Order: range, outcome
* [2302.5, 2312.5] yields 2.03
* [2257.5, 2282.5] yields 3.09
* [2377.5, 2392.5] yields 2.73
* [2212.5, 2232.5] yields 3.19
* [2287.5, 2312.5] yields 2.39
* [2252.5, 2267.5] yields 3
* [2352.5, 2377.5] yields 3.03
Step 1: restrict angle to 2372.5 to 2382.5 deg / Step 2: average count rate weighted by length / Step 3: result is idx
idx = 3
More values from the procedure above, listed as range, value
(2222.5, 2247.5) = 3.15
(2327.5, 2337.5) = 3.08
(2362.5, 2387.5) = 2.98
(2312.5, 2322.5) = 2.53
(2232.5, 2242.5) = 3.19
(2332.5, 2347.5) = 3.1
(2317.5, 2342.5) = 2.94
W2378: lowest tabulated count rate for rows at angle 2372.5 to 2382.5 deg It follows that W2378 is 2.944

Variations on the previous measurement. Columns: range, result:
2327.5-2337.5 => 3.075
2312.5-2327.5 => 2.421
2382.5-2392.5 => 2.465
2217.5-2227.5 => 3.183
